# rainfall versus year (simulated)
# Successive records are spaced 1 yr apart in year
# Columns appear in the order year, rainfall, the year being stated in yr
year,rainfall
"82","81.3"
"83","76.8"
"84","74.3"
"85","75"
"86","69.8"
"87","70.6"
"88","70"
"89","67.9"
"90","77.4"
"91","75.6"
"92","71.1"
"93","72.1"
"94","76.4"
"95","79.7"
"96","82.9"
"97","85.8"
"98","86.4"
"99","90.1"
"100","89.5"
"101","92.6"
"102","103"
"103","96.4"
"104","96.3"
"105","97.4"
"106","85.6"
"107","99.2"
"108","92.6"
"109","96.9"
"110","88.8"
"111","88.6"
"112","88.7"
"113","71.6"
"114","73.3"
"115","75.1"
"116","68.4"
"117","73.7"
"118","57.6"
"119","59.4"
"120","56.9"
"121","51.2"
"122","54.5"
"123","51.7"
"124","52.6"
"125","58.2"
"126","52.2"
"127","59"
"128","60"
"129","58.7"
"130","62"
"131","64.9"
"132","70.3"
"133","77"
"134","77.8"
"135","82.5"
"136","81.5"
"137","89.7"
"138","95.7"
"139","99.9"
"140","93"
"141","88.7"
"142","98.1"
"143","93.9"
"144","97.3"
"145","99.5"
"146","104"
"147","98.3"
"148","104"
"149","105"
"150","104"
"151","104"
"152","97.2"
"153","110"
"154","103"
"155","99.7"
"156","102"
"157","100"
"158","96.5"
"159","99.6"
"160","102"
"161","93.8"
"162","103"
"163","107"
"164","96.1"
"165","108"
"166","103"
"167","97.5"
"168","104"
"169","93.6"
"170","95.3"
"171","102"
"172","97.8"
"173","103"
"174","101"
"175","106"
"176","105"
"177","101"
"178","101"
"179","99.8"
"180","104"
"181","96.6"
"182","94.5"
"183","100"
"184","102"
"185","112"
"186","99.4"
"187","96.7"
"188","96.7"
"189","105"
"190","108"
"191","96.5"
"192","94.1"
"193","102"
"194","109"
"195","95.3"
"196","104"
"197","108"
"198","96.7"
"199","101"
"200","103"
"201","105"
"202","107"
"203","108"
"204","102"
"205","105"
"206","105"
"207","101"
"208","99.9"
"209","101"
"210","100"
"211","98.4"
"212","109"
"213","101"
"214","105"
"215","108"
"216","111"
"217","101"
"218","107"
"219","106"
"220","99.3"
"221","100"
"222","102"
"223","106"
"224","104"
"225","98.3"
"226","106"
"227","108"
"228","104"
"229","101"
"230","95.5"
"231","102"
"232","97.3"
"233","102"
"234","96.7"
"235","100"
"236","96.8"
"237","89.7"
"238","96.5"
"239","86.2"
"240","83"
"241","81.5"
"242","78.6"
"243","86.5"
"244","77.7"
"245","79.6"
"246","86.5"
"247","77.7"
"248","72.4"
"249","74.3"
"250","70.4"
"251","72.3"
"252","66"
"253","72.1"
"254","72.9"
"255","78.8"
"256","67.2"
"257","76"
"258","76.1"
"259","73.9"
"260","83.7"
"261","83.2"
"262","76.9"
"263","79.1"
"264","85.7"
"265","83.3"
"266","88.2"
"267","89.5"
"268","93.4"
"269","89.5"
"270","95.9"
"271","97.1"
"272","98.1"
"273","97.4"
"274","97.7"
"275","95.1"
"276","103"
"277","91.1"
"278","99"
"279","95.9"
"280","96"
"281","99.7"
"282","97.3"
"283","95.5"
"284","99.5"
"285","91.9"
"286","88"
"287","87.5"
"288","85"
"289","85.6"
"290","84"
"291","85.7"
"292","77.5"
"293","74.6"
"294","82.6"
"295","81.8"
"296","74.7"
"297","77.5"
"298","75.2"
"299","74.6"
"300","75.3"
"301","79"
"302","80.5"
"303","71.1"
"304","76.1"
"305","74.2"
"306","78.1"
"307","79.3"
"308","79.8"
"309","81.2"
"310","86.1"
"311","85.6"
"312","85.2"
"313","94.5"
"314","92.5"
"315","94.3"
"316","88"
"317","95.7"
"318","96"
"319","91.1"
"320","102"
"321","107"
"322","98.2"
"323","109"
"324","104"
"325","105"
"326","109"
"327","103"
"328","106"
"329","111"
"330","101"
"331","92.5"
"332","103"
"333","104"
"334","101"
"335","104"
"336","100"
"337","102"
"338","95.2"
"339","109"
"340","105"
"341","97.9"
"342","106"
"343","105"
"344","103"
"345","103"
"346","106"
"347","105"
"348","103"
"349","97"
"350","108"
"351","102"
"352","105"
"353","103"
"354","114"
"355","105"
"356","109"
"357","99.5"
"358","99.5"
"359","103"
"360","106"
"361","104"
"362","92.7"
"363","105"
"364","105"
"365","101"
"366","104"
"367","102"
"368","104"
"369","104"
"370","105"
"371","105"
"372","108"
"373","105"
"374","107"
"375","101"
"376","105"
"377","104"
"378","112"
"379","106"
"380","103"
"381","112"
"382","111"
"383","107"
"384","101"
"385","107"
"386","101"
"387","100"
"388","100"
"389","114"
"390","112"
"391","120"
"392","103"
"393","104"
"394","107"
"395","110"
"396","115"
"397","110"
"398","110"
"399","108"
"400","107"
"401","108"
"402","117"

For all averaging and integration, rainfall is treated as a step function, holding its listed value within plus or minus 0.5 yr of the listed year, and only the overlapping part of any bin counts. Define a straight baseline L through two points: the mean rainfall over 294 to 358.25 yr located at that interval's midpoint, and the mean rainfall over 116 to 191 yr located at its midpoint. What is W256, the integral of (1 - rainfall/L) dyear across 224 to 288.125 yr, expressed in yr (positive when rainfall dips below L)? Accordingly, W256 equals 3.13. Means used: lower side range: 90.2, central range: 88.7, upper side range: 95.3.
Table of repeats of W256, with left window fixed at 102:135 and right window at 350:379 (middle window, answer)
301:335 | 1.8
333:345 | -0.2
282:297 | 1.5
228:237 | -1.1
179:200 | -4.9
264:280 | -0.3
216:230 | -2.7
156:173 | -4.6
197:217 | -4.6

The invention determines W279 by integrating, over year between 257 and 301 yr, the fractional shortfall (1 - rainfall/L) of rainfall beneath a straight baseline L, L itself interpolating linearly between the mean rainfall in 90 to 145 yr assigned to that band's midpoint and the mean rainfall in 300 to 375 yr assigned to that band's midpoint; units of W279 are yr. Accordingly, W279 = 2.9 yr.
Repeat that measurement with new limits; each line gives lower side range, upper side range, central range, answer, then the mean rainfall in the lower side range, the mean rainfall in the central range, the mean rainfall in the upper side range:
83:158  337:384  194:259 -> -1.7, 82.2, 94.2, 104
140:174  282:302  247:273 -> 1.9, 100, 80.9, 83.2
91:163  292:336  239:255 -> 2.0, 84.5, 77.1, 90.3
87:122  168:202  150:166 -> -1.3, 80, 102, 101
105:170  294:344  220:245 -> -1.7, 85.8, 95.5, 92.8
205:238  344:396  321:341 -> 0.2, 102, 103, 105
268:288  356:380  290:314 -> 4.3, 95.2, 79.9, 104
